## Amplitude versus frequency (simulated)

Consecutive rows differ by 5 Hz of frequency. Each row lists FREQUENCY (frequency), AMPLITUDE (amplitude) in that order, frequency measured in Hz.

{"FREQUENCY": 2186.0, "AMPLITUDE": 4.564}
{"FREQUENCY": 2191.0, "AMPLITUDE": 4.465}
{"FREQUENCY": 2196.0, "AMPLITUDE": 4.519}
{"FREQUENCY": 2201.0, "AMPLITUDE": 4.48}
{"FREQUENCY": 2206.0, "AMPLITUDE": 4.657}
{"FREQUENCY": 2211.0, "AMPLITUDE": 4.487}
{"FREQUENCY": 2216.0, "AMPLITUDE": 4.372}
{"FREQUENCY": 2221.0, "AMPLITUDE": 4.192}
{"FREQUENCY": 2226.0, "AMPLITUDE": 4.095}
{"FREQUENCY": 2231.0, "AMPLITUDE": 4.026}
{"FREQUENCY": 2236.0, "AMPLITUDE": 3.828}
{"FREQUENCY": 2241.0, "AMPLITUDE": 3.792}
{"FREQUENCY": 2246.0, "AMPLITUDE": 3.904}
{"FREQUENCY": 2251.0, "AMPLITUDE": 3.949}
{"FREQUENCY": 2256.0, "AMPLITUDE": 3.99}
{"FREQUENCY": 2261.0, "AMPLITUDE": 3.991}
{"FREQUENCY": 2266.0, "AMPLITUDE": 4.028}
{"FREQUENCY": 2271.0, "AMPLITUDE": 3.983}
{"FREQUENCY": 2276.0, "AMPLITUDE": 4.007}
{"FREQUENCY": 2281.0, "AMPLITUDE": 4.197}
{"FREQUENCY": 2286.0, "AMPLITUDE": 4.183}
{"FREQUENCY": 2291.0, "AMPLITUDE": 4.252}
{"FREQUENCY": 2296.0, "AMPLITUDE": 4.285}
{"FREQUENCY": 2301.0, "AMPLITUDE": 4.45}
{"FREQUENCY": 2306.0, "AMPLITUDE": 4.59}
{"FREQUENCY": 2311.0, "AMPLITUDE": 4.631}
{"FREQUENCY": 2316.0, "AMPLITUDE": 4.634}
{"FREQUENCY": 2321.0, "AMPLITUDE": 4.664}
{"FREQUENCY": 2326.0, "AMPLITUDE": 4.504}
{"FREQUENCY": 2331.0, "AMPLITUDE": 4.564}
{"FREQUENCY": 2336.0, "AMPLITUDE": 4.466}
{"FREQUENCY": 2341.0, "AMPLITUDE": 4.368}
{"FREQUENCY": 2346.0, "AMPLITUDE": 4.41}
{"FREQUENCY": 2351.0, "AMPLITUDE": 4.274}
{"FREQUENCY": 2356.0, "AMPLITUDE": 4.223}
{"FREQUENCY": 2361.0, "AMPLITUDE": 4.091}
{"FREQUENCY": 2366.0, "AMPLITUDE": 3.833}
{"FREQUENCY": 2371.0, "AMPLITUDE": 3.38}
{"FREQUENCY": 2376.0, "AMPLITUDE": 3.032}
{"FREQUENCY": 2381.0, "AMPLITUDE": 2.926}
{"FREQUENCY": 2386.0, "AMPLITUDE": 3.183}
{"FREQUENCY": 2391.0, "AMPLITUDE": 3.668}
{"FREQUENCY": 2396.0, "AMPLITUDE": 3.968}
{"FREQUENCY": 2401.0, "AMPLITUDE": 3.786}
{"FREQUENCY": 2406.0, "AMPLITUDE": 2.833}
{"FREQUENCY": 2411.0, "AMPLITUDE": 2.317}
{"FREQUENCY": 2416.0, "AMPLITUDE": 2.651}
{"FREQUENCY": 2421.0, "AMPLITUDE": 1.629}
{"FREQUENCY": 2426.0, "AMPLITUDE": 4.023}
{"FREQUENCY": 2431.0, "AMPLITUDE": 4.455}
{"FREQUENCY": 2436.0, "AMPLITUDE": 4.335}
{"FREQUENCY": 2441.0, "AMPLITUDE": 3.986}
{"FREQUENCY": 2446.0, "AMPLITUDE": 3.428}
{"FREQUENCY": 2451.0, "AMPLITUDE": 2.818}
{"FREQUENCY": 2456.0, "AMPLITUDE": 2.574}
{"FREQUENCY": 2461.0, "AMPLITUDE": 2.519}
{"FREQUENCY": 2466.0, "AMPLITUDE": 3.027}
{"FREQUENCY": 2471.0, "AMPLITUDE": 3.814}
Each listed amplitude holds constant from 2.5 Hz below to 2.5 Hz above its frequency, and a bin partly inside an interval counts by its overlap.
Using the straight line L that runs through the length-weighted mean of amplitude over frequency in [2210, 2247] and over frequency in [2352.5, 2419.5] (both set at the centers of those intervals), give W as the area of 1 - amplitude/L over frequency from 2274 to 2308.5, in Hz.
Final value -4.5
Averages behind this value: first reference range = 4.08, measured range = 4.28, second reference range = 3.36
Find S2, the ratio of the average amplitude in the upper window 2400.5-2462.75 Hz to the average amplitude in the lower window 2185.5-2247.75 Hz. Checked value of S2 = 0.7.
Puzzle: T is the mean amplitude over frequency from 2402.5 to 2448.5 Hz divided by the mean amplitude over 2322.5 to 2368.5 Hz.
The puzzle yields 0.77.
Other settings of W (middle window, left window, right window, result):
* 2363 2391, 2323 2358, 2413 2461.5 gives 4.6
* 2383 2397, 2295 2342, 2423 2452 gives 2.0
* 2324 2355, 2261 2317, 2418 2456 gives -3.3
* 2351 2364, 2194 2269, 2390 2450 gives -1.8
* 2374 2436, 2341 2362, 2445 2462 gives 4.0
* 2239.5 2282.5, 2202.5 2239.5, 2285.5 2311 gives 3.3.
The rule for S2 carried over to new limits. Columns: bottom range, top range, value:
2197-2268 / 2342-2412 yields 0.87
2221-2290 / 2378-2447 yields 0.84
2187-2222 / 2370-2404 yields 0.76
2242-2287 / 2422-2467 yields 0.85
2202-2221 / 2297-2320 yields 1.02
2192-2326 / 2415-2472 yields 0.77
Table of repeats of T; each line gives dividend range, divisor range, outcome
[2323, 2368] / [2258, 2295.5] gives 1.05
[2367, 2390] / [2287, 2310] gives 0.73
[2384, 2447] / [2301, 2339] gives 0.75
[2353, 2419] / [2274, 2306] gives 0.79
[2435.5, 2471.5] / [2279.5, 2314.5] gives 0.74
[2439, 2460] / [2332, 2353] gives 0.71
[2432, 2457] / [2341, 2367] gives 0.84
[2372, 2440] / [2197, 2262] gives 0.80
